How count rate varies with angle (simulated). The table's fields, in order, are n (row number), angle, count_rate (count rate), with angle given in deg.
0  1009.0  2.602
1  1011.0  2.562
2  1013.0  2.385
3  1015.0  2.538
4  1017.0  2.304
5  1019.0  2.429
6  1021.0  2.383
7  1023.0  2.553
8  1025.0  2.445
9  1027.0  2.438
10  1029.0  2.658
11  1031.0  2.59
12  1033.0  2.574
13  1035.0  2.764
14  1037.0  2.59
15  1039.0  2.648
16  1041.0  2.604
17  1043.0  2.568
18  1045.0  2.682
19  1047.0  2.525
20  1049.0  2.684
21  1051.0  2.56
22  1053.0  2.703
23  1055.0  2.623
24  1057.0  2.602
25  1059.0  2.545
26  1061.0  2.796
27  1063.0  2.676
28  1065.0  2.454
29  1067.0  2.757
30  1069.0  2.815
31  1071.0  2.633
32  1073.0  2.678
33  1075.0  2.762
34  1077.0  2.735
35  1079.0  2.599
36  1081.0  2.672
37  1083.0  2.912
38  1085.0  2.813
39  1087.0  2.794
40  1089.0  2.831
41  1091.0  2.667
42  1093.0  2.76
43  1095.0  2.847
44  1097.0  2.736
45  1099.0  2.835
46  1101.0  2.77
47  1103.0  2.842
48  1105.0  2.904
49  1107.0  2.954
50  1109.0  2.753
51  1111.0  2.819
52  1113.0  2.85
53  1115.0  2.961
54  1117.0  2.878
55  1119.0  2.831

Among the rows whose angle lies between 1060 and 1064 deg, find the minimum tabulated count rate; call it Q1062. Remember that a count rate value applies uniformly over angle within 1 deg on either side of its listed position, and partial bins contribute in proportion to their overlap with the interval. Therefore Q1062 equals 2.676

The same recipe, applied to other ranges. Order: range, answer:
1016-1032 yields 2.304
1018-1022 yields 2.383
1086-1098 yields 2.667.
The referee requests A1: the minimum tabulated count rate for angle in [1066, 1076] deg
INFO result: 2.633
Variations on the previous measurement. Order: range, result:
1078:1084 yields 2.599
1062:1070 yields 2.454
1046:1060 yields 2.525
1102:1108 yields 2.842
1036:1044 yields 2.568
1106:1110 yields 2.753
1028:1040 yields 2.574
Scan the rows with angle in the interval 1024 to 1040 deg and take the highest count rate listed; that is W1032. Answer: 2.764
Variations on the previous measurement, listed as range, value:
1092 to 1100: 2.847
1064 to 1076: 2.815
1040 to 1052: 2.684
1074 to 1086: 2.912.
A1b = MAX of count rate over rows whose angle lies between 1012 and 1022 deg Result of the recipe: 2.538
